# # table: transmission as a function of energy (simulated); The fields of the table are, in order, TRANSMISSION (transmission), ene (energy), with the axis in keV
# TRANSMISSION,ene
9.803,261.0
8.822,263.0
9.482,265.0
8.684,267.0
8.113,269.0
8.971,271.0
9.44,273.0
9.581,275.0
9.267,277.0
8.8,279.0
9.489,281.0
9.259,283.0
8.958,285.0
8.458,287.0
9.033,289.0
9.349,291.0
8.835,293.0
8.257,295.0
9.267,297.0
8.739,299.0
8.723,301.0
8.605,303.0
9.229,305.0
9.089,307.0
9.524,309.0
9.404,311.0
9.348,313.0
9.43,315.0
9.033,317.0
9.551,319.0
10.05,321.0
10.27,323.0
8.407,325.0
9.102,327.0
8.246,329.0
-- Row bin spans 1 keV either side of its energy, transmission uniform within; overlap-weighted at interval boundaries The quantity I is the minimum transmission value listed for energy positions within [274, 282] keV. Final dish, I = 8.8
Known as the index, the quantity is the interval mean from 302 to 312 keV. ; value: 9.17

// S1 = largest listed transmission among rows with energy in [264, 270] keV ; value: 9.482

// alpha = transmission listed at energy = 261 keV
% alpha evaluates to 9.803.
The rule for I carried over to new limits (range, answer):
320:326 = 8.407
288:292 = 9.033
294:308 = 8.257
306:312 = 9.089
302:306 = 8.605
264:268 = 8.684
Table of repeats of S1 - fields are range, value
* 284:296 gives 9.349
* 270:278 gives 9.581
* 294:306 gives 9.267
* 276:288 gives 9.489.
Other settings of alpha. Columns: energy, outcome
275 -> 9.581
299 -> 8.739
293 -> 8.835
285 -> 8.958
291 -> 9.349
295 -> 8.257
